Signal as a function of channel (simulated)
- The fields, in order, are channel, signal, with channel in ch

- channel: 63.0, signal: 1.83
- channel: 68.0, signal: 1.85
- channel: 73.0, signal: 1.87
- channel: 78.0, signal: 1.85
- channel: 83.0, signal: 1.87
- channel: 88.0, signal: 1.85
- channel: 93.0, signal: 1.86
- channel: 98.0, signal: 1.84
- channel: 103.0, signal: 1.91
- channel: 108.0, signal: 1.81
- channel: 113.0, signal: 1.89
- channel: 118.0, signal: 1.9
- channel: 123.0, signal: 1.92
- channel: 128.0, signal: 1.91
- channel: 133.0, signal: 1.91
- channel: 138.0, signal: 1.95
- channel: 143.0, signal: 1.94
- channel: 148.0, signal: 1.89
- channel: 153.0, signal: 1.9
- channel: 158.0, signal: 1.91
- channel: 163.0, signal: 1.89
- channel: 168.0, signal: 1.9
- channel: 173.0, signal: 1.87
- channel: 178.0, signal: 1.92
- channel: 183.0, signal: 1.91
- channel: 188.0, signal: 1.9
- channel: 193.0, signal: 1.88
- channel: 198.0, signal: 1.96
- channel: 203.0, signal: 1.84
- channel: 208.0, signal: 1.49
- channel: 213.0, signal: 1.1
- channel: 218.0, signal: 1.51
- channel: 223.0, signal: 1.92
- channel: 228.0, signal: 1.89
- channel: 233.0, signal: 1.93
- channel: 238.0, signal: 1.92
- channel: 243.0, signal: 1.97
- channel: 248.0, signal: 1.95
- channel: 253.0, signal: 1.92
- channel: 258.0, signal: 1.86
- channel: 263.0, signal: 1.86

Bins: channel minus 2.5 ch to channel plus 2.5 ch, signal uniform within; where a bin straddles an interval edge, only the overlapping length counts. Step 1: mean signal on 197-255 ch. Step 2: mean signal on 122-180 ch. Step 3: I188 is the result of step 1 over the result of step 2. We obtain 0.93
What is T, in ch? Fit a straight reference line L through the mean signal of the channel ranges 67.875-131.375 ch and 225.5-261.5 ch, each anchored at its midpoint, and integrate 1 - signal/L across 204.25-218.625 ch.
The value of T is 3.9 ch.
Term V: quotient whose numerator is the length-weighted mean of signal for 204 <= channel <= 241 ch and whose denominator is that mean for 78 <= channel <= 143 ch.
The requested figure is 0.9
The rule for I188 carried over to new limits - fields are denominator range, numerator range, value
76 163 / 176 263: 0.96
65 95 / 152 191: 1.02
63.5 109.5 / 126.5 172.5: 1.03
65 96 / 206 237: 0.89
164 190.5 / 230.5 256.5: 1.02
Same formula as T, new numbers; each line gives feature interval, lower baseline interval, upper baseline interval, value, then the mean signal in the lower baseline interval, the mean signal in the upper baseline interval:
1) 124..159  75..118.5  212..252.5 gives -1.4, 1.86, 1.81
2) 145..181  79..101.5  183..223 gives -2.9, 1.86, 1.7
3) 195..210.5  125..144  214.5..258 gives 0.9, 1.93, 1.86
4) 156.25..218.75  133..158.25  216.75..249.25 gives 3.9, 1.92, 1.88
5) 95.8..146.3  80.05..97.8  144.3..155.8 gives -0.5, 1.86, 1.9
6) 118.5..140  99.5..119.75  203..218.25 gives -1.6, 1.87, 1.42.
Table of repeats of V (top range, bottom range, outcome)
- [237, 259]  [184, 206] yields 1.02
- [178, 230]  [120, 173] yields 0.91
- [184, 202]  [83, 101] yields 1.03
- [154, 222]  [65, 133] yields 0.95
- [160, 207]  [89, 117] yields 1.01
